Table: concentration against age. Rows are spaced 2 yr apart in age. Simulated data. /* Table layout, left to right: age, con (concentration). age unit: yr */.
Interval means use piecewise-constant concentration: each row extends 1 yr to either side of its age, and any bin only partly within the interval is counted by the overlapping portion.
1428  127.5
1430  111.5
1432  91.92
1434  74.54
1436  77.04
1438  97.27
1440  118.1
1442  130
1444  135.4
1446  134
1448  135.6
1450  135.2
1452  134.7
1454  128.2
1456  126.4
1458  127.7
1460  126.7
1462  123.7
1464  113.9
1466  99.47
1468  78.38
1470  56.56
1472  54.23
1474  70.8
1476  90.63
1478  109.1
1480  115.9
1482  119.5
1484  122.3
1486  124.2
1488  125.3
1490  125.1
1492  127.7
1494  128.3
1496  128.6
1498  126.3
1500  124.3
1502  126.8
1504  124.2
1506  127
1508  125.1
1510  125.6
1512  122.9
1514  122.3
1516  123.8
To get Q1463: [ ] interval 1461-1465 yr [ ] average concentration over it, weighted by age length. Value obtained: 119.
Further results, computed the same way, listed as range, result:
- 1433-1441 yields 91.7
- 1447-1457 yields 132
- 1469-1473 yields 55.4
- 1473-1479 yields 90.2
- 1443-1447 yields 135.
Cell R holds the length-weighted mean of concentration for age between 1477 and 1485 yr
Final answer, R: 117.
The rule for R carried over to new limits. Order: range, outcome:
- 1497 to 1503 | 126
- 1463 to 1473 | 80.5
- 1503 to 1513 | 125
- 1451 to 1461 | 129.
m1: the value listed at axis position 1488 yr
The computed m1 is 125.3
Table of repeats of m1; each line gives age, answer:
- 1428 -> 127.5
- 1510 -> 125.6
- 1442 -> 130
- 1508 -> 125.1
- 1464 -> 113.9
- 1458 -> 127.7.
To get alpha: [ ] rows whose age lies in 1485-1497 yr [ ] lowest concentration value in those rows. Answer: 124.2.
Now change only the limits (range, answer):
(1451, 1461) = 126.4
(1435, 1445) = 77.04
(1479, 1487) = 115.9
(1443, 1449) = 134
